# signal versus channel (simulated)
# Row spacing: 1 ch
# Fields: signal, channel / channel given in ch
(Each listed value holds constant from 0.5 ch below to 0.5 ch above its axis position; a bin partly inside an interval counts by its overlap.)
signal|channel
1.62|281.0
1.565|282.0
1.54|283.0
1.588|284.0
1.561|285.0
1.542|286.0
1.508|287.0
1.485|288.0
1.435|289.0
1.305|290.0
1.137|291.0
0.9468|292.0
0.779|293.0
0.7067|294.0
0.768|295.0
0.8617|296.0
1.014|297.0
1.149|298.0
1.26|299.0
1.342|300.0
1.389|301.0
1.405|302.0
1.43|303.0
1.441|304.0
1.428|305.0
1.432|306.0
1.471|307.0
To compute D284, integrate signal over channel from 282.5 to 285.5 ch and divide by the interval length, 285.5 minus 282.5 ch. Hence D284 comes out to 1.56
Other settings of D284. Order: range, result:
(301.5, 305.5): 1.43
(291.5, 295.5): 0.8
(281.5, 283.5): 1.55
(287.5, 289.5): 1.46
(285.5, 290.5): 1.46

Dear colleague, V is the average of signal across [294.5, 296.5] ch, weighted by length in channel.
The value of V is 0.815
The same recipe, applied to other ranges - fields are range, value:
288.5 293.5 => 1.12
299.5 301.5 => 1.37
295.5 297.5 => 0.938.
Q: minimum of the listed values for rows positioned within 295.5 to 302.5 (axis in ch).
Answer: 0.8617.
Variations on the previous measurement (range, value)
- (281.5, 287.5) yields 1.508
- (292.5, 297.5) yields 0.7067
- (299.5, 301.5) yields 1.342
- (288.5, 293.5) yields 0.779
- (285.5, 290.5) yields 1.305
